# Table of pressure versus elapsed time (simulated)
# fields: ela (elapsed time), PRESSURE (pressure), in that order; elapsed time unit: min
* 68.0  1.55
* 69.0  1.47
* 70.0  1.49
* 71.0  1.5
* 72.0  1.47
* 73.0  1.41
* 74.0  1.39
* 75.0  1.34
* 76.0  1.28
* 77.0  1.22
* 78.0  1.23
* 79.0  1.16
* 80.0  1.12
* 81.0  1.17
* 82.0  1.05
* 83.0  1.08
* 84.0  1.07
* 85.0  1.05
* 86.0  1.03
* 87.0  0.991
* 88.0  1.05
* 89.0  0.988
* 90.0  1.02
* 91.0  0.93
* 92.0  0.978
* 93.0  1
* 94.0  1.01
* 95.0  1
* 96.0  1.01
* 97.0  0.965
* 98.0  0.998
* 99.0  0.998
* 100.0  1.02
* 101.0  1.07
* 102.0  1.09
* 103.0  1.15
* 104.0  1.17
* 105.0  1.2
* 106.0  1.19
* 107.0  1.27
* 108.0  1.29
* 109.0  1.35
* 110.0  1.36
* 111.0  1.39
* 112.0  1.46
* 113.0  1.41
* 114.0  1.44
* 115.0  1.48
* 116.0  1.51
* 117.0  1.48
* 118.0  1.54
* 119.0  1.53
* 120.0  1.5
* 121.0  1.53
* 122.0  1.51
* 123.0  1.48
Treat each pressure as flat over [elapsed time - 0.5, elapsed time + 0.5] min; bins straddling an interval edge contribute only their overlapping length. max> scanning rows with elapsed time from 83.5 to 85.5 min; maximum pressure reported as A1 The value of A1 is 1.07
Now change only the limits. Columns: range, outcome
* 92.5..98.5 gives 1.01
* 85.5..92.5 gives 1.05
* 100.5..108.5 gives 1.29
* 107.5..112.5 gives 1.46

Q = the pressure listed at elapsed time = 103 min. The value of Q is 1.15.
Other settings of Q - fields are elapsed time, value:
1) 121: 1.53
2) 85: 1.05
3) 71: 1.5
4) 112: 1.46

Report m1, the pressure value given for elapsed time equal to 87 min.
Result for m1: 0.991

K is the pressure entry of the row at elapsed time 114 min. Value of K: 1.44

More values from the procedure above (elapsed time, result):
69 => 1.47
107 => 1.27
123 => 1.48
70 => 1.49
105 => 1.2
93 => 1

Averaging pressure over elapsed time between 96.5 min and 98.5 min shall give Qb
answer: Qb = 0.982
